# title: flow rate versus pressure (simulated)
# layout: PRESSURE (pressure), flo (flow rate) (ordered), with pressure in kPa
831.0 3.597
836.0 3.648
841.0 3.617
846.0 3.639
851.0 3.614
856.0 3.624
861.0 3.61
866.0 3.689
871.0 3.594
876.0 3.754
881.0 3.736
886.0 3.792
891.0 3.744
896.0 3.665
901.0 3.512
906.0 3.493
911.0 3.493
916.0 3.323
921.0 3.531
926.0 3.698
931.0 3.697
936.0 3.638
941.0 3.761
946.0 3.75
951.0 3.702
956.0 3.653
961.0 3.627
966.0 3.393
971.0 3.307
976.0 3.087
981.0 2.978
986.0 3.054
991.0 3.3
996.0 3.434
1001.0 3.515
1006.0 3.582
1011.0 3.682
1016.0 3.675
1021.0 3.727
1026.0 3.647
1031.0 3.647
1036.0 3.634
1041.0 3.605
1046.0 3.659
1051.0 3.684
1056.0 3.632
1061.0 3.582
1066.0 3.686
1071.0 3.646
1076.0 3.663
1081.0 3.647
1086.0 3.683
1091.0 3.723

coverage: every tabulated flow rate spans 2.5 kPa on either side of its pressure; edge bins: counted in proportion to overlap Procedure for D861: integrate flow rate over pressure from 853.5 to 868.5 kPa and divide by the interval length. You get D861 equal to 3.64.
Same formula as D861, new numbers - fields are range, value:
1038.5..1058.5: 3.64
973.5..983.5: 3.03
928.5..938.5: 3.67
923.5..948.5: 3.71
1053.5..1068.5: 3.63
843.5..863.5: 3.62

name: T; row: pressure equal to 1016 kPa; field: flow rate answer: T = 3.675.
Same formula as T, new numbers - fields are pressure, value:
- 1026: 3.647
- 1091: 3.723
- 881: 3.736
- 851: 3.614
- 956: 3.653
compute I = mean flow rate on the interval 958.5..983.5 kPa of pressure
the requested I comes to 3.28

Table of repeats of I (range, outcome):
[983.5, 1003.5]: 3.33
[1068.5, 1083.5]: 3.65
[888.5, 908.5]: 3.6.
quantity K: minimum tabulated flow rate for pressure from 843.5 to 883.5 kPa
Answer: 3.594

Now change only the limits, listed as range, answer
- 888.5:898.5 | 3.665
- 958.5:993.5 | 2.978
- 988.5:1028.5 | 3.3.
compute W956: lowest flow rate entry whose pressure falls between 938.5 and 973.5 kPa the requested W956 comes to 3.307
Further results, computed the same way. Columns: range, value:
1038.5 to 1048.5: 3.605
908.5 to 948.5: 3.323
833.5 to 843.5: 3.617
